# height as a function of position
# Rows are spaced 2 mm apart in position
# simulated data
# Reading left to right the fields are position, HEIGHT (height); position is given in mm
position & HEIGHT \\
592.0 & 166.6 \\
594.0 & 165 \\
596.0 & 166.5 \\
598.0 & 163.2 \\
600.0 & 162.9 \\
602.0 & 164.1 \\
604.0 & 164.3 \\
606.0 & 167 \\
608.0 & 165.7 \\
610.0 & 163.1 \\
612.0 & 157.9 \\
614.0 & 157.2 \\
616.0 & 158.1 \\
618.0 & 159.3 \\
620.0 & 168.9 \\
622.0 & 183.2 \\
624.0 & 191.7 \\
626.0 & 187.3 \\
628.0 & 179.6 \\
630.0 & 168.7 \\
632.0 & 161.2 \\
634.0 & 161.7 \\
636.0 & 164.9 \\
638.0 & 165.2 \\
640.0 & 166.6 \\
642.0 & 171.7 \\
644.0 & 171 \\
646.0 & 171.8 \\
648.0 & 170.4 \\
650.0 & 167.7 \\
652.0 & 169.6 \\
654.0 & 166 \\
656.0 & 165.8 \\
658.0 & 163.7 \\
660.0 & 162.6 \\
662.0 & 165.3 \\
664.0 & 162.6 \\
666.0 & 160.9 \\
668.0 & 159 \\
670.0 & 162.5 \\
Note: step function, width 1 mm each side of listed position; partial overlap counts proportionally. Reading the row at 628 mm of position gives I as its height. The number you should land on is 179.6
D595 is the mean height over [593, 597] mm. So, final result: 166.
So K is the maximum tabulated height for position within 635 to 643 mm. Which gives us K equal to 171.7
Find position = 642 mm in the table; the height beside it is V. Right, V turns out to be 171.7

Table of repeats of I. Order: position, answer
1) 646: 171.8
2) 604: 164.3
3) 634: 161.7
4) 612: 157.9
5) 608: 165.7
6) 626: 187.3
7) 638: 165.2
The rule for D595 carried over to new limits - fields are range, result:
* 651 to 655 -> 168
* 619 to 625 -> 181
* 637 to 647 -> 169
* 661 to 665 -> 164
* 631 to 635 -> 161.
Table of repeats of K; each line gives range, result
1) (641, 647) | 171.8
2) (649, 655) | 169.6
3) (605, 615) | 167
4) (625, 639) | 187.3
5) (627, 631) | 179.6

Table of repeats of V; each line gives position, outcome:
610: 163.1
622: 183.2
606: 167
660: 162.6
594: 165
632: 161.2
